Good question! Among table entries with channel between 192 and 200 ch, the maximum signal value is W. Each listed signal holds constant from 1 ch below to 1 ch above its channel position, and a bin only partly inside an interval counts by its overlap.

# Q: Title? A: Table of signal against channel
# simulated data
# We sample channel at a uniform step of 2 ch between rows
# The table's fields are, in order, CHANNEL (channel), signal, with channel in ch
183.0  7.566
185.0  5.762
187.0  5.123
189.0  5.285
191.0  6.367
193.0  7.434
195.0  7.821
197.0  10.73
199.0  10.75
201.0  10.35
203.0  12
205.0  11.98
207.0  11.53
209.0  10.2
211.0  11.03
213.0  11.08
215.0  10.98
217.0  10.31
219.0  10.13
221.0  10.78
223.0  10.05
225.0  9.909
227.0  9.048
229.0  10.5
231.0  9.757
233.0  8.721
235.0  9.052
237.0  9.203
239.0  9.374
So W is 10.75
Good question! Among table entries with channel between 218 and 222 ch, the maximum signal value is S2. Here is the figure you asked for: 10.78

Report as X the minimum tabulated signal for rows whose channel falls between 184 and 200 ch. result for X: 5.123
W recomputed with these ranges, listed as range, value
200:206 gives 12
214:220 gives 10.98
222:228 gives 10.05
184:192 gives 6.367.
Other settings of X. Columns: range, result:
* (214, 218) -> 10.31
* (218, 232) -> 9.048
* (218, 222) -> 10.13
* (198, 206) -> 10.35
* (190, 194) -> 6.367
